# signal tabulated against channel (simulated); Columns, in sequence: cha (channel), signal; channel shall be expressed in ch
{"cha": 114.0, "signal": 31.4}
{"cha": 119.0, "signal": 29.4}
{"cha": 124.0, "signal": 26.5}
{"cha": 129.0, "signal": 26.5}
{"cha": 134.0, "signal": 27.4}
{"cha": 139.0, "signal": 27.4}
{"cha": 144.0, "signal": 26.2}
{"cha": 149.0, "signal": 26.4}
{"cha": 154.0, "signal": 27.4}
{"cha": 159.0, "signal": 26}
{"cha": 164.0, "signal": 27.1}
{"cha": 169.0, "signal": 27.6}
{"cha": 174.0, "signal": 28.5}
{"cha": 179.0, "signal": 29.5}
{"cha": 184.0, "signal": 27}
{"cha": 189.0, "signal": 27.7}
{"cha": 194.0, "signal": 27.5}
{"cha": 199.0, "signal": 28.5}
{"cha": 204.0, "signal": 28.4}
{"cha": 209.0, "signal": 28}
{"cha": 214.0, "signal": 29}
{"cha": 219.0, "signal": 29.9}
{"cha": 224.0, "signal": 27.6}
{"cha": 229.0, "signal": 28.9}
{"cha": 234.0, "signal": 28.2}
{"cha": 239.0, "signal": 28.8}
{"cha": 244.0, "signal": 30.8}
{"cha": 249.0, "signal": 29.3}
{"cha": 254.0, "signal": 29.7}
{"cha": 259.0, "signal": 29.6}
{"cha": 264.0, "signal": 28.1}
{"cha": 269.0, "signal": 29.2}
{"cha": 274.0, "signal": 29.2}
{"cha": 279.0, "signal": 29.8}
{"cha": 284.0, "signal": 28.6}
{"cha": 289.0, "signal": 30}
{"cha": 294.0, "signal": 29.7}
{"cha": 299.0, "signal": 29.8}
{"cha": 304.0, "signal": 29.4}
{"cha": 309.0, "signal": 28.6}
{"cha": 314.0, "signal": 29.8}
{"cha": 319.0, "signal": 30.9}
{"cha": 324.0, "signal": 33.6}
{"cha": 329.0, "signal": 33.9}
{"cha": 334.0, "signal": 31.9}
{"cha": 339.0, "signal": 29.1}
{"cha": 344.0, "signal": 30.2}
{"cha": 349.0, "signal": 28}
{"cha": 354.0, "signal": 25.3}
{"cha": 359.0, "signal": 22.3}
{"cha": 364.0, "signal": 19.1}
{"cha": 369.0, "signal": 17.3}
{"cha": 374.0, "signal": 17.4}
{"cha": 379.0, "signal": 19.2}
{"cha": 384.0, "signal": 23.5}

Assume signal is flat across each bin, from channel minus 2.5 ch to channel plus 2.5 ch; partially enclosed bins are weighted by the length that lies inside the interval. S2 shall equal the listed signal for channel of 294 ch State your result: 29.7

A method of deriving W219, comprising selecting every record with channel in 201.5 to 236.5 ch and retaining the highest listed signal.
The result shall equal 29.9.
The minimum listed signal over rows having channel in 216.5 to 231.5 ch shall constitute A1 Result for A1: 27.6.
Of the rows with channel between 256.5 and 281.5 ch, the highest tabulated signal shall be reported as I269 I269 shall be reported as 29.8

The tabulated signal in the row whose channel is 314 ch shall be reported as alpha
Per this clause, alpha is 29.8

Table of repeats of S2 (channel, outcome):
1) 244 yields 30.8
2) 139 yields 27.4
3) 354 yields 25.3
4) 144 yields 26.2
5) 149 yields 26.4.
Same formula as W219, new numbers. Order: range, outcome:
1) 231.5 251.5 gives 30.8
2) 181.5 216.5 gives 29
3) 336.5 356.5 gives 30.2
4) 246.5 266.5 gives 29.7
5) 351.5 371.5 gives 25.3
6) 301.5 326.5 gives 33.6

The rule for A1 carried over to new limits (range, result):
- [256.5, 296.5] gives 28.1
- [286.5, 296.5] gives 29.7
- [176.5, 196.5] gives 27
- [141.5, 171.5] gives 26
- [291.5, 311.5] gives 28.6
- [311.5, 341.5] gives 29.1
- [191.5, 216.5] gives 27.5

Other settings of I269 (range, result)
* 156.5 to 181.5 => 29.5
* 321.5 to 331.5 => 33.9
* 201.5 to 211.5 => 28.4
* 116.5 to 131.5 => 29.4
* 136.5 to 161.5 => 27.4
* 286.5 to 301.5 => 30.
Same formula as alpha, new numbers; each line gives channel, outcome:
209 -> 28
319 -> 30.9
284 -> 28.6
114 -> 31.4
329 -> 33.9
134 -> 27.4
